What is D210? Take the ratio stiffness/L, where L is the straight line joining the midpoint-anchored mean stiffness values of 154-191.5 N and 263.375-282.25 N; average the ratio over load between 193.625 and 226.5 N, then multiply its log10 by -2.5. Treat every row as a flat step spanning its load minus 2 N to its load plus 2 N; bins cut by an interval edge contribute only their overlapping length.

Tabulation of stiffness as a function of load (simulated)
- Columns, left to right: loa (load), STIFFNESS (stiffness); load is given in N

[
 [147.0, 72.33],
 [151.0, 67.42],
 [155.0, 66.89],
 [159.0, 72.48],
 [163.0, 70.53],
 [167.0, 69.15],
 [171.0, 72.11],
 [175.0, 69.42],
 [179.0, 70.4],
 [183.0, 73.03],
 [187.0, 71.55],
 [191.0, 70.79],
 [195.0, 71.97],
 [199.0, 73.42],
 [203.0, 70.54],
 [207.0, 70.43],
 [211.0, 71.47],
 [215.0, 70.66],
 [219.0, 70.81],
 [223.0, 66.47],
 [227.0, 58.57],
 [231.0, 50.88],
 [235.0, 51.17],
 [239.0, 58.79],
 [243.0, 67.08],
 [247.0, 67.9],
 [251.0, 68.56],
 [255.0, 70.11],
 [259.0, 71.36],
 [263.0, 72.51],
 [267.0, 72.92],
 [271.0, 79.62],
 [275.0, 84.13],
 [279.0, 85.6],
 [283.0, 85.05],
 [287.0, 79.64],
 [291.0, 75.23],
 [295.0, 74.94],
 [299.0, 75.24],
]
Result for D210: 0.06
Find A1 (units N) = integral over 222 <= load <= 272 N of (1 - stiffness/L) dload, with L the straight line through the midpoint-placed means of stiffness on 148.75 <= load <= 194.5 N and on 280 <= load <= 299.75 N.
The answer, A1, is 6.7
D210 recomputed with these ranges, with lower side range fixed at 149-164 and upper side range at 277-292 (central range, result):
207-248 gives 0.195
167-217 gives 0.022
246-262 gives 0.132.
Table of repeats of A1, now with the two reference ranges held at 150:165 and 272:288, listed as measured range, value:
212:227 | 1.7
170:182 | 0.1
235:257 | 4.0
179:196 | 0.3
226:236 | 3.2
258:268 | 1.1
